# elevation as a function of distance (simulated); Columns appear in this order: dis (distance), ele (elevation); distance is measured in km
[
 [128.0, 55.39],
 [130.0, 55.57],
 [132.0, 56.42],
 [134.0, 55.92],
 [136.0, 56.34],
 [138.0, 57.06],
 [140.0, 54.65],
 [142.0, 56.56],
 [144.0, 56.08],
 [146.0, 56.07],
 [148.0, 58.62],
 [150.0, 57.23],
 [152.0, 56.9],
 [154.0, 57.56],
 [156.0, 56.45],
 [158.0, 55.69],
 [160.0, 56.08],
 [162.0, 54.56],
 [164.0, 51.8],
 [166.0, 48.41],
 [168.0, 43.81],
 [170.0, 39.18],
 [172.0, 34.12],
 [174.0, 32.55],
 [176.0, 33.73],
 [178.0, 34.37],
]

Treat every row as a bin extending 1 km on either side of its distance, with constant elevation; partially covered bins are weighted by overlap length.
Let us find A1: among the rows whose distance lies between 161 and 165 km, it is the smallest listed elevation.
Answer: 51.8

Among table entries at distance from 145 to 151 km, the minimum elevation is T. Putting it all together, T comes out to 56.07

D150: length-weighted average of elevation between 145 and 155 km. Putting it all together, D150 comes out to 57.3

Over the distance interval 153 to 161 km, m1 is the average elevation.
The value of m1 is 56.4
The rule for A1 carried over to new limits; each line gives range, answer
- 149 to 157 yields 56.45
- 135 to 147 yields 54.65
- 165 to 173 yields 34.12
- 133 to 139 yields 55.92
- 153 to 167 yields 48.41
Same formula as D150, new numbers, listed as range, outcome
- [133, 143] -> 56.1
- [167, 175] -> 37.4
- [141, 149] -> 56.8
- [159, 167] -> 52.7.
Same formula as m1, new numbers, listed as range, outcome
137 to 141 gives 55.9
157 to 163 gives 55.4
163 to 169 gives 48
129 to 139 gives 56.3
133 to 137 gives 56.1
